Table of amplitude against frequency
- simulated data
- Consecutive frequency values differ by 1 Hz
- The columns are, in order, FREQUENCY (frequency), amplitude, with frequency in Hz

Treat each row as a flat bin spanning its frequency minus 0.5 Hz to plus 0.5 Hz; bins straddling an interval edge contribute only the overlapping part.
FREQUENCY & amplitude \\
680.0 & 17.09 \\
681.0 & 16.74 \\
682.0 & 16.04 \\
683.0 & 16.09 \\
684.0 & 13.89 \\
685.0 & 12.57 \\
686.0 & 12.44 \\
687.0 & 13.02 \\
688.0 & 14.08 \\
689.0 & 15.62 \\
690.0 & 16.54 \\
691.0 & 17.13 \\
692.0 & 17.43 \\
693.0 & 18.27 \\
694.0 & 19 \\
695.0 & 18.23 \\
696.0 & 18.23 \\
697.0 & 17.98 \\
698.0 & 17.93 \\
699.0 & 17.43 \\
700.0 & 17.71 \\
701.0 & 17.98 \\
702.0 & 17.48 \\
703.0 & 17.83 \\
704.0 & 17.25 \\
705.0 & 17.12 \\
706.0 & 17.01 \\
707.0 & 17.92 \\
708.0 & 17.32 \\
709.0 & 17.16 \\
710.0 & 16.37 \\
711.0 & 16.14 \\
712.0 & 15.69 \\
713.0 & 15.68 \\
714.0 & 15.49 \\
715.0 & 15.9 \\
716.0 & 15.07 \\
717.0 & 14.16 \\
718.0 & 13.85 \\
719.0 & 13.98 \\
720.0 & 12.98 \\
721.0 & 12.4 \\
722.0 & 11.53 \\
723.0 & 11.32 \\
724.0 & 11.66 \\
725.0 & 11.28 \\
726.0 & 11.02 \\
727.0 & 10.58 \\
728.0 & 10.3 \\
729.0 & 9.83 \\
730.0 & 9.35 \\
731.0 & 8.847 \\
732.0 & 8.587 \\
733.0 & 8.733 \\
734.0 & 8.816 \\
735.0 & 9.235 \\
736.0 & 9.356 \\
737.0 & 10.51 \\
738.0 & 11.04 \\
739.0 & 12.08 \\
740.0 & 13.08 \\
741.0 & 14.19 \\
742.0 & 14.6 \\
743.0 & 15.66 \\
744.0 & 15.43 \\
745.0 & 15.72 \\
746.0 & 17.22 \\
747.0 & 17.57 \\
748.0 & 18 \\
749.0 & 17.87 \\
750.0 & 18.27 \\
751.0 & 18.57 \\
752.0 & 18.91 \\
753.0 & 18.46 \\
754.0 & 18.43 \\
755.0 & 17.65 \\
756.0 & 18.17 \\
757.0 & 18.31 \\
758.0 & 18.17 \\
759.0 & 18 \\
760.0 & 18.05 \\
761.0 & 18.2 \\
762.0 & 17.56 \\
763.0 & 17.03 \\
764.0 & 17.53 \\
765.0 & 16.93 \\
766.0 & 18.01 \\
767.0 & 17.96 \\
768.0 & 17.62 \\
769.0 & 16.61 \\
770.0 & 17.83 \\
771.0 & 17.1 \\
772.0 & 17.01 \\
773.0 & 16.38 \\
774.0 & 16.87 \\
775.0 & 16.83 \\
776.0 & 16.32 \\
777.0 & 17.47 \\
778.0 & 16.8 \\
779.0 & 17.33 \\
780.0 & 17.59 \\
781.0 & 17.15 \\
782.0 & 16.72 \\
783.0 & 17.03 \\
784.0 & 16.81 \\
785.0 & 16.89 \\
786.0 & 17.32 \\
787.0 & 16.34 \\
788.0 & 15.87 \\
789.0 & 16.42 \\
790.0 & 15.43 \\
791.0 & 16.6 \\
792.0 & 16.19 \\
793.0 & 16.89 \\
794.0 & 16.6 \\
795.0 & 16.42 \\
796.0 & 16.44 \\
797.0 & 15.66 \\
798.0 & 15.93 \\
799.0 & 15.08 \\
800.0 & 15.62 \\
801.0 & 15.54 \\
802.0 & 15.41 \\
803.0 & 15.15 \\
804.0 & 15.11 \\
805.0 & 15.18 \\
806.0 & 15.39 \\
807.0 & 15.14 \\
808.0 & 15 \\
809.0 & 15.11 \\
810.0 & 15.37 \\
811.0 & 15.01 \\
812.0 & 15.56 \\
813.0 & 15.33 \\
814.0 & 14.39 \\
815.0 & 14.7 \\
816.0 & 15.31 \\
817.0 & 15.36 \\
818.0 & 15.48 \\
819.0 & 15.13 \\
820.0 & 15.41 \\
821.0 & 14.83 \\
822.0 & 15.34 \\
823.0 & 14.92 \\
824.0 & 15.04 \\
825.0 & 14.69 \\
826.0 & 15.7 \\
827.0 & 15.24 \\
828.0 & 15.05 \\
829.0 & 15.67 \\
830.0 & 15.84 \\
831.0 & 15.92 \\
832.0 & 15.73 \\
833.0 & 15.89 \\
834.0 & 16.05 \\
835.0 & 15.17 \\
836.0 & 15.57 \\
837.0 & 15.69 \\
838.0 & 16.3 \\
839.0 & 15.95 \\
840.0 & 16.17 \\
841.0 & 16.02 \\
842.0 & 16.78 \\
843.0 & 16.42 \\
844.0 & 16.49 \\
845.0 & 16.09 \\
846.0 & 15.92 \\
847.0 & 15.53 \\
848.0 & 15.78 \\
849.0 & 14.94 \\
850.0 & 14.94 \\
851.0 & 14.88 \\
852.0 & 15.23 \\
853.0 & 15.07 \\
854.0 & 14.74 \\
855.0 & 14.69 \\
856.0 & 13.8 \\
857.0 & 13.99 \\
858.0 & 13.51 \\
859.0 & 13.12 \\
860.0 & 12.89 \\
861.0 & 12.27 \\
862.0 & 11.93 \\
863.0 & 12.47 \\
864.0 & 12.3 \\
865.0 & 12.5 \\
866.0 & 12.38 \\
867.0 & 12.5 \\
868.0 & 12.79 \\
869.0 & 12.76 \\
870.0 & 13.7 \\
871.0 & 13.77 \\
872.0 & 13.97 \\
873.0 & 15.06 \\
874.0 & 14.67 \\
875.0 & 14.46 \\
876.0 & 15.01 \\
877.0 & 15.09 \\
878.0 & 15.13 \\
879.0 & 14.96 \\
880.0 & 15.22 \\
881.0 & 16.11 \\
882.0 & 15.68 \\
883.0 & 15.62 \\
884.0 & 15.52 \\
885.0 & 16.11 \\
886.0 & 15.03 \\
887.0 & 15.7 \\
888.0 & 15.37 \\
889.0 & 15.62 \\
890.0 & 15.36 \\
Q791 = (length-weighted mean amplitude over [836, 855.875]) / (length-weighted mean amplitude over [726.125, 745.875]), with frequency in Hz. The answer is 1.36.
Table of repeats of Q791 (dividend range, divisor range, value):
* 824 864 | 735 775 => 0.91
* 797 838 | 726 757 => 1.11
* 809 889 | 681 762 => 0.99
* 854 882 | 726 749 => 1.12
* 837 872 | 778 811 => 0.89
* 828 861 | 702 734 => 1.12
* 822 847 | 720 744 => 1.41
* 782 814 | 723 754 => 1.20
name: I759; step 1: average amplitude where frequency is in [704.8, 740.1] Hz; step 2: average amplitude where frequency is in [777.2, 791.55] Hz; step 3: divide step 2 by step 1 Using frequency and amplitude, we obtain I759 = 1.31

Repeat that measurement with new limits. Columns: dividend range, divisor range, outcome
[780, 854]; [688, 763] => 1.03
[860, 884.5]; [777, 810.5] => 0.87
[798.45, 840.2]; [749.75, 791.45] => 0.89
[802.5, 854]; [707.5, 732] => 1.17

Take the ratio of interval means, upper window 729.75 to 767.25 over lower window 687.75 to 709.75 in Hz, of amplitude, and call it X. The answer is 0.88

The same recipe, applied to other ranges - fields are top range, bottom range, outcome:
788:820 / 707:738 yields 1.24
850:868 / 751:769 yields 0.75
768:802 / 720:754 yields 1.26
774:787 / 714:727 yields 1.31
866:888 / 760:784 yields 0.85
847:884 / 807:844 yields 0.91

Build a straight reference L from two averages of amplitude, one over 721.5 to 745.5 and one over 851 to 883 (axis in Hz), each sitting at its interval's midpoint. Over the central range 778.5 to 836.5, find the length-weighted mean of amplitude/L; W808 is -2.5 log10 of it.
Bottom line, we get -0.23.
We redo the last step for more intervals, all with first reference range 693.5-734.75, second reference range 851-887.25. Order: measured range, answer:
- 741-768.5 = -0.21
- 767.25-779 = -0.19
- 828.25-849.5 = -0.12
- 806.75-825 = -0.06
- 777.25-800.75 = -0.15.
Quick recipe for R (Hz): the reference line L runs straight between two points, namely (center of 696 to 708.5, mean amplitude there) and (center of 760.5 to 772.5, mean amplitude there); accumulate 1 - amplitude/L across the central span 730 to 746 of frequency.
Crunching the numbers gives 5.2 Hz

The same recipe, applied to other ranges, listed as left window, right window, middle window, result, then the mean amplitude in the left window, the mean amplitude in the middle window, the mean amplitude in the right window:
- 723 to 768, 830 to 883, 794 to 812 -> -1.0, 14.6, 15.5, 14.7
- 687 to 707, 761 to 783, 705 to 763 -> 9.0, 17.3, 14.6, 17.2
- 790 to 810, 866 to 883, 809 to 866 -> 0.3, 15.7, 15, 14.4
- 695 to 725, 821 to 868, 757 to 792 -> -4.1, 15.8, 17.1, 14.8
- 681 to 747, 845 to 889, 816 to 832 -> -1.0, 14.4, 15.3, 14.4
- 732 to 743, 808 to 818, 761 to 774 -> -4.6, 11.3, 17.3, 15.1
